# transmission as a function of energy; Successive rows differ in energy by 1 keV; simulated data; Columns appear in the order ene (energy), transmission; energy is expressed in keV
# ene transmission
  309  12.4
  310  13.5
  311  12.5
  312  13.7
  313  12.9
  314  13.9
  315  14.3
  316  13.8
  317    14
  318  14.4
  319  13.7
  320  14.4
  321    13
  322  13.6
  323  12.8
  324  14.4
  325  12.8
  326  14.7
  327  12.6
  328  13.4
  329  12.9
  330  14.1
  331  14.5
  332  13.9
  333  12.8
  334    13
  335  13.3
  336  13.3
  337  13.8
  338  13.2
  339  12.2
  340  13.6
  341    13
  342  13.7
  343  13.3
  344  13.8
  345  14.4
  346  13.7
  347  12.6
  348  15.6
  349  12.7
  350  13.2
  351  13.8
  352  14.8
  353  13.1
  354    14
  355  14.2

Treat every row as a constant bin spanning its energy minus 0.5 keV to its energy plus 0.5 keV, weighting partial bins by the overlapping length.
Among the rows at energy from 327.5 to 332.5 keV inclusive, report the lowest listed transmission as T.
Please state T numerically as 12.9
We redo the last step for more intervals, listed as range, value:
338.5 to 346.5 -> 12.2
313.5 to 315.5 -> 13.9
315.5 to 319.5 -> 13.7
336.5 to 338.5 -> 13.2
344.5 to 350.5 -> 12.6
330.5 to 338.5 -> 12.8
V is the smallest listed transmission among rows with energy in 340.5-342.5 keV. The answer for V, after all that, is 13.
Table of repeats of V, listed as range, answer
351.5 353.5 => 13.1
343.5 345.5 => 13.8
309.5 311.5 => 12.5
